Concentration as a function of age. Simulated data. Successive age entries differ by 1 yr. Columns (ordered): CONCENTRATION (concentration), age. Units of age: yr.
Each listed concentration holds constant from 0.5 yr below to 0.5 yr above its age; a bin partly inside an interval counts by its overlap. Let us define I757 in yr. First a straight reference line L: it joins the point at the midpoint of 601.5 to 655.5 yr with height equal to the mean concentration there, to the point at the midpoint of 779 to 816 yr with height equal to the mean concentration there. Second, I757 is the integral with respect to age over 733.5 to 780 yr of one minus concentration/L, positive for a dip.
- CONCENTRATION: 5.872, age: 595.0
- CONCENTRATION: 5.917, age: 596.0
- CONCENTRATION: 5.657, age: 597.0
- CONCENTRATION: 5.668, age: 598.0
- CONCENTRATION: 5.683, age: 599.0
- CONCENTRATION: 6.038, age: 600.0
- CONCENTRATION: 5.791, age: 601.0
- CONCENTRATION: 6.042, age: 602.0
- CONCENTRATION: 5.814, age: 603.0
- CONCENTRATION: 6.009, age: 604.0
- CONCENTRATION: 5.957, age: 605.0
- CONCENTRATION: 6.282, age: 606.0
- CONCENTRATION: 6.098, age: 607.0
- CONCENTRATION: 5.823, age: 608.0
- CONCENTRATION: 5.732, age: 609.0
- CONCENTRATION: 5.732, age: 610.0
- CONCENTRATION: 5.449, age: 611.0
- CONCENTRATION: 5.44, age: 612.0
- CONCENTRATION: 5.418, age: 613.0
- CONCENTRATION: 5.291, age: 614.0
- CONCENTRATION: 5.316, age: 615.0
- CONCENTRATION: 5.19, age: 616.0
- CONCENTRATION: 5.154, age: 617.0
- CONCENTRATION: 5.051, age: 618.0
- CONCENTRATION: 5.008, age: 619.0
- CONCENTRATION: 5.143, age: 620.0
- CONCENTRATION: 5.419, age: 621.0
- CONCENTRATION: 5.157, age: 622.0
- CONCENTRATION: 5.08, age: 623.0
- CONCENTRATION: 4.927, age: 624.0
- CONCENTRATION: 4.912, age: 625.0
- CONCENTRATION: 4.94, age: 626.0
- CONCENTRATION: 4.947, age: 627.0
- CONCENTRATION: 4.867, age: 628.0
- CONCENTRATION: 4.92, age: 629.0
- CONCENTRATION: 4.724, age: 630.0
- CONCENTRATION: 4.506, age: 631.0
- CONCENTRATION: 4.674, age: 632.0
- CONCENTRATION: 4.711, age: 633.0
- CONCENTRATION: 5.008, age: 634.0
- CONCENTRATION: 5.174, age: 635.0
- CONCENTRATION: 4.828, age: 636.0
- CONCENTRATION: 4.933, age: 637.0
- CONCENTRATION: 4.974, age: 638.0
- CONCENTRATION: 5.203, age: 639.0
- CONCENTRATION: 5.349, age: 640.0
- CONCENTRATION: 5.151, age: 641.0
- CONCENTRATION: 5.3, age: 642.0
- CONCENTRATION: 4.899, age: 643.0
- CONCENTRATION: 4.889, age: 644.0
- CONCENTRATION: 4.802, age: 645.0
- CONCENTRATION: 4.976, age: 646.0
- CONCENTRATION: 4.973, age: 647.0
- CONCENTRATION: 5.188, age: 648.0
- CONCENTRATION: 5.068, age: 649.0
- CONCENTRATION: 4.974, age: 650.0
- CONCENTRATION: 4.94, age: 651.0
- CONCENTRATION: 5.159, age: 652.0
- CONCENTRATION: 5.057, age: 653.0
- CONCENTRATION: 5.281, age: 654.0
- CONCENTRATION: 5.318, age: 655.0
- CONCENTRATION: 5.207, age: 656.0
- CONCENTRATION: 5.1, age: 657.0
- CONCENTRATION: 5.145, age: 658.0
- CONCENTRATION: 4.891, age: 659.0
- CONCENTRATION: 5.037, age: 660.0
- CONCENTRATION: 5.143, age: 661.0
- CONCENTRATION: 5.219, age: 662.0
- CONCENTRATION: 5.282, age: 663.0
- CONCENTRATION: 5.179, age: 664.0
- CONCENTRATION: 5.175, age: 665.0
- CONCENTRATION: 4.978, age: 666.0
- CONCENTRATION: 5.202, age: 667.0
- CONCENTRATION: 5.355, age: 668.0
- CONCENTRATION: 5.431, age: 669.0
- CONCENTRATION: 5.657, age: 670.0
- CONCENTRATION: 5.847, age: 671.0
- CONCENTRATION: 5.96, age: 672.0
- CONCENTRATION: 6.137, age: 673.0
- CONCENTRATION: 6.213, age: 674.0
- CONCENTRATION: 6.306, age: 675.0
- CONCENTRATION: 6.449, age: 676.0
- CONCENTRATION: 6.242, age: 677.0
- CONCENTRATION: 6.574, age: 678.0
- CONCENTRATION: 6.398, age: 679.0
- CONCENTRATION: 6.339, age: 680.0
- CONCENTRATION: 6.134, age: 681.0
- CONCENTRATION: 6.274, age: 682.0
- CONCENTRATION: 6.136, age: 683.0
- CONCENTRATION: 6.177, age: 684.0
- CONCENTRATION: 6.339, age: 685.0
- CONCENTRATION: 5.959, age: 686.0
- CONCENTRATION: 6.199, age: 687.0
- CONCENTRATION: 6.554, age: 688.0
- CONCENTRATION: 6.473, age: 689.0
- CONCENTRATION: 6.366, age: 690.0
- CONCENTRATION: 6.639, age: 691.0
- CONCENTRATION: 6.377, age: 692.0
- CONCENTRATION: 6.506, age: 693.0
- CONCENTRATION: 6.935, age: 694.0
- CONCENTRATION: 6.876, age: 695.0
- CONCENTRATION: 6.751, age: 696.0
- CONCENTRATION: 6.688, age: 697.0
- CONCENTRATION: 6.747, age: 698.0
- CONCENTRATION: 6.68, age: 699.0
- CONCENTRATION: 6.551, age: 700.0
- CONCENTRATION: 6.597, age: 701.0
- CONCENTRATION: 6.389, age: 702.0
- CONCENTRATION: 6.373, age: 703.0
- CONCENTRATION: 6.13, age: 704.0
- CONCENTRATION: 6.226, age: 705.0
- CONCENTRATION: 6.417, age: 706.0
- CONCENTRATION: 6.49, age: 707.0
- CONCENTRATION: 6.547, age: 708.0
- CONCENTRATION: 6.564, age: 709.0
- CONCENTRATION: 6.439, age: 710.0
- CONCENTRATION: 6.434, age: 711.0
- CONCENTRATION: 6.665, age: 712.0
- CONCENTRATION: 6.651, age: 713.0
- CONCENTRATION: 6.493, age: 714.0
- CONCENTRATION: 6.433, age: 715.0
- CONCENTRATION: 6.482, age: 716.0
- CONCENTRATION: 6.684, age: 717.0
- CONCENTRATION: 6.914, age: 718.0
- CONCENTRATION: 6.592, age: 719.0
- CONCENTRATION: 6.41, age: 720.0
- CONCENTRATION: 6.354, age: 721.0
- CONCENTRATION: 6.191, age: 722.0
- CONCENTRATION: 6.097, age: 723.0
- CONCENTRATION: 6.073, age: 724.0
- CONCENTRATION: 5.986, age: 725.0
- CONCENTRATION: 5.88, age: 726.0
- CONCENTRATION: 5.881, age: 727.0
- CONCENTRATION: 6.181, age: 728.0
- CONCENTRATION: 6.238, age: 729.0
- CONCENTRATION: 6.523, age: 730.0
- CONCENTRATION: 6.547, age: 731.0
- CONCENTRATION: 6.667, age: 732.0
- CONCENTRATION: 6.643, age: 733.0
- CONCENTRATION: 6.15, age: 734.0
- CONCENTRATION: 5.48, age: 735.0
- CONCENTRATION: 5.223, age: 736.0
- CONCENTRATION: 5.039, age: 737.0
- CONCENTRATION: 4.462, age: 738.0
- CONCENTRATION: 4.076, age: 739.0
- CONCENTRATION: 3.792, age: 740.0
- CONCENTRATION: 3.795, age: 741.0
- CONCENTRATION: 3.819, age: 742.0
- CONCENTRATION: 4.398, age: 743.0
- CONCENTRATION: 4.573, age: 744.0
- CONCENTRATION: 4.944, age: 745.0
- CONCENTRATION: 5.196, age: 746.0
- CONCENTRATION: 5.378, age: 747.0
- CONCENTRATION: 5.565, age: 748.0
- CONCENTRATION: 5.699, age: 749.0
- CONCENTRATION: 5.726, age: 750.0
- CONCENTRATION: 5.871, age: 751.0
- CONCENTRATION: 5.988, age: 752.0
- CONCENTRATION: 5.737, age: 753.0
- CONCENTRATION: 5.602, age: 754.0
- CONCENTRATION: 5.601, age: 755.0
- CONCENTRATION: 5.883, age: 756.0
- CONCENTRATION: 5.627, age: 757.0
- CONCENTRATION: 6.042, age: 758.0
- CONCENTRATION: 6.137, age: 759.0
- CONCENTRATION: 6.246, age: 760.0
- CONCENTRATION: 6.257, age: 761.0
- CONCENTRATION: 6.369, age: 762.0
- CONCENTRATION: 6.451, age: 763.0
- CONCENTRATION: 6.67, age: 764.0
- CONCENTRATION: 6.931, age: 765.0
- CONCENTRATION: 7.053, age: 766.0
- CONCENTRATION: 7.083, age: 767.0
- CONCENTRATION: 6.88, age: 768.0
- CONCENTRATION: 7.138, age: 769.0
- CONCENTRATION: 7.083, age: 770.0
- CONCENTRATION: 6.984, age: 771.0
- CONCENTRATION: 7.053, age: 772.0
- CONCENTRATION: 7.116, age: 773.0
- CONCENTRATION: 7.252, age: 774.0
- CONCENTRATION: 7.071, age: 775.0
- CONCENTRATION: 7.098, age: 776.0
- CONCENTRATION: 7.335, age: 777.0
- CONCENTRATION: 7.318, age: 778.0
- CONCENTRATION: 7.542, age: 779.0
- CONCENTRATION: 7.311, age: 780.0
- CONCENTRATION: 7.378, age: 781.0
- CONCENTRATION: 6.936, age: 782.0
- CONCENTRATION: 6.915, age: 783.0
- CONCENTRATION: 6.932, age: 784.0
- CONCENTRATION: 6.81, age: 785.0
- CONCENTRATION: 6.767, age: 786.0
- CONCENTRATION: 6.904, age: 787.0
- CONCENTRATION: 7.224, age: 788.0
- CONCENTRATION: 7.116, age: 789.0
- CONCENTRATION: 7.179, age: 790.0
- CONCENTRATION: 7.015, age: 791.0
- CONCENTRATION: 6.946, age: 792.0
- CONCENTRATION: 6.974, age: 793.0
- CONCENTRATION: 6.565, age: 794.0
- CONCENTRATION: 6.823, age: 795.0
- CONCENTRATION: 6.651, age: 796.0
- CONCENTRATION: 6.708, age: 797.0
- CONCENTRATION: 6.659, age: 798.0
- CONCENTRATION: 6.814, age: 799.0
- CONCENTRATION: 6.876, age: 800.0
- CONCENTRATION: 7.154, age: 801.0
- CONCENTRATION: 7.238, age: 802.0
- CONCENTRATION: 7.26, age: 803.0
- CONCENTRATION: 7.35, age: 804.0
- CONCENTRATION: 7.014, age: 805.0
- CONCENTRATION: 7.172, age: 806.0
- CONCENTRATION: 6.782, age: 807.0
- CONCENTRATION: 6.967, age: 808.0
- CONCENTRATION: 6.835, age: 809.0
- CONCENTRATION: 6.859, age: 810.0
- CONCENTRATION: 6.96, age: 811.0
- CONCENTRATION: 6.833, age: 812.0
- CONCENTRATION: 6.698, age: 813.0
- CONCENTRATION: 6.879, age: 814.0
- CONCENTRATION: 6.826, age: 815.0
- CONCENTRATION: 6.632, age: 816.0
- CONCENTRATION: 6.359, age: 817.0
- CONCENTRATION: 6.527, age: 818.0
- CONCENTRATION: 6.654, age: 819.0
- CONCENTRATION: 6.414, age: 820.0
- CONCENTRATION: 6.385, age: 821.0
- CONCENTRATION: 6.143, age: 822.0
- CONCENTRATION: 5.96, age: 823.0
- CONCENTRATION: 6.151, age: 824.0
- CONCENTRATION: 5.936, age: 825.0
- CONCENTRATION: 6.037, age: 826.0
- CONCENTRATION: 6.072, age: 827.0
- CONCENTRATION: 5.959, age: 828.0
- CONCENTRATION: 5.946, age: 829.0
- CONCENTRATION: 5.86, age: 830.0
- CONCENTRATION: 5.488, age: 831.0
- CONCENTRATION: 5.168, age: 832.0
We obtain 4.0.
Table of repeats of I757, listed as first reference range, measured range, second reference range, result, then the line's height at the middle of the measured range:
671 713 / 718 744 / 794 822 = 3.7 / 6.55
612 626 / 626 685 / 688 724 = 4.0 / 5.73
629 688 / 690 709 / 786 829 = -2.5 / 5.77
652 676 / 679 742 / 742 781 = -4.0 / 5.84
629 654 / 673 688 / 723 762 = -3.1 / 5.21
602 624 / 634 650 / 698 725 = 2.0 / 5.78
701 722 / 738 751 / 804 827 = 3.5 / 6.52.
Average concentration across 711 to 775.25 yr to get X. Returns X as 6.03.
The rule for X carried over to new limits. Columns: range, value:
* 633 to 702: 5.7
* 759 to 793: 6.97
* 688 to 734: 6.46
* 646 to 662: 5.1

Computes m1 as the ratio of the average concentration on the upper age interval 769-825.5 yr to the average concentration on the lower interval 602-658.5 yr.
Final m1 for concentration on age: 1.3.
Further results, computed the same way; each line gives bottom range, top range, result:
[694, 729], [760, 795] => 1.08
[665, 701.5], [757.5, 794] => 1.11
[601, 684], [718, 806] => 1.18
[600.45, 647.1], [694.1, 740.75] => 1.18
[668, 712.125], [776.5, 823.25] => 1.08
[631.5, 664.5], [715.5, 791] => 1.23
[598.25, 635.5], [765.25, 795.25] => 1.32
